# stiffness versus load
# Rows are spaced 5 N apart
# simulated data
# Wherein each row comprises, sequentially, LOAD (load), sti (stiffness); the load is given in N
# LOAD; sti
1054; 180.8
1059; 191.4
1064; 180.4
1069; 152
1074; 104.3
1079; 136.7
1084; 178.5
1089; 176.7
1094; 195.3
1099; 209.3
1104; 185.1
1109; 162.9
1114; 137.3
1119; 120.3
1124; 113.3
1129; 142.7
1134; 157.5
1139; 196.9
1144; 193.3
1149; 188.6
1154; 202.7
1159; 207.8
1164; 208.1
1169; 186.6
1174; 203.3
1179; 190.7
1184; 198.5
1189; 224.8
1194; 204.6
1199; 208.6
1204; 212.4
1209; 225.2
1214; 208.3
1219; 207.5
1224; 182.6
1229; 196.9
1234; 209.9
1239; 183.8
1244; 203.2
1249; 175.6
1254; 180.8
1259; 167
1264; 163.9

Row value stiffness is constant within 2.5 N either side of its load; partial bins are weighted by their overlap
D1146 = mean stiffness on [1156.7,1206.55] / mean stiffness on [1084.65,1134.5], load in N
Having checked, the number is 1.27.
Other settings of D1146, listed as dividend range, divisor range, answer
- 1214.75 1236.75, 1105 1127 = 1.46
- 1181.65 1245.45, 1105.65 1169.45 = 1.20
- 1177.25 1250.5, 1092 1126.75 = 1.27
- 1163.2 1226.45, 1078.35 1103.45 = 1.12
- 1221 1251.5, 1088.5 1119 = 1.11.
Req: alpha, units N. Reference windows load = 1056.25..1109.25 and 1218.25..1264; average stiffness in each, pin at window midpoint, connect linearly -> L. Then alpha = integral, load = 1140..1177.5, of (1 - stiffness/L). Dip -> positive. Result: -4.11 N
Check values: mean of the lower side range 171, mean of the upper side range 188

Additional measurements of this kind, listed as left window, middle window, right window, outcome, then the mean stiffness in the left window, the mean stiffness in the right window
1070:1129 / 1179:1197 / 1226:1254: -2.80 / 156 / 193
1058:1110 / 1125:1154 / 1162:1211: 2.28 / 170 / 206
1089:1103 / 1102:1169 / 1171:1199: 9.69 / 196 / 204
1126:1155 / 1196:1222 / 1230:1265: -4.18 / 178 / 185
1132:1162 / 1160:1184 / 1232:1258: -0.85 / 192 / 189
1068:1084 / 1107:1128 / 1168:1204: 3.64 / 136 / 204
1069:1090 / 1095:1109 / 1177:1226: -2.89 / 147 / 207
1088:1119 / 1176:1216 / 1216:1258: -4.93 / 173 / 192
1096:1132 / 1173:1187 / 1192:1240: -0.85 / 154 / 205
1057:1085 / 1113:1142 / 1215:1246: 4.22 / 155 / 198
